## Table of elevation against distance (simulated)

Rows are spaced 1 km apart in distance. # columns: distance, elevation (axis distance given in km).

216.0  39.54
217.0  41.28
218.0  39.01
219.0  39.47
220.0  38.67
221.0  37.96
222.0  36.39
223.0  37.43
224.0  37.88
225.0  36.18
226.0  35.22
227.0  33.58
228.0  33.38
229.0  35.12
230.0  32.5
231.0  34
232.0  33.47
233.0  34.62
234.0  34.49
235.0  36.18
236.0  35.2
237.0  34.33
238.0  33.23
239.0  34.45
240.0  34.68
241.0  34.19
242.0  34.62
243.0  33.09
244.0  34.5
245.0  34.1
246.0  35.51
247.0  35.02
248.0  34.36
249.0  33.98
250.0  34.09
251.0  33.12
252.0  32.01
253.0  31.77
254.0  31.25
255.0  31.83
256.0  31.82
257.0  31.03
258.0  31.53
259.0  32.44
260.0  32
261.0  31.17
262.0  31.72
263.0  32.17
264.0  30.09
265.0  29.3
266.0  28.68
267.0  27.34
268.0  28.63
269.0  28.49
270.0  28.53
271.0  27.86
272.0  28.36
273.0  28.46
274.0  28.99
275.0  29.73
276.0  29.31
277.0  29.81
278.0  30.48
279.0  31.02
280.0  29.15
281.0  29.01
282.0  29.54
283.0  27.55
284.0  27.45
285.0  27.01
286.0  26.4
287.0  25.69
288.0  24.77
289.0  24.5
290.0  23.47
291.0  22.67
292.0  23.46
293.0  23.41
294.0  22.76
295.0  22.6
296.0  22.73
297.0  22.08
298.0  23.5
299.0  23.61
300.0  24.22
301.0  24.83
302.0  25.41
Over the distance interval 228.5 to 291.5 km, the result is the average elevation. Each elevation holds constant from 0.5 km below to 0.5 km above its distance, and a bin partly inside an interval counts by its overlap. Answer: 31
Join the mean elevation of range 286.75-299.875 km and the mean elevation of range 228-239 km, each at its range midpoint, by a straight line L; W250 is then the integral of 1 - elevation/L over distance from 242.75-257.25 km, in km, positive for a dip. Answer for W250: -0.9 km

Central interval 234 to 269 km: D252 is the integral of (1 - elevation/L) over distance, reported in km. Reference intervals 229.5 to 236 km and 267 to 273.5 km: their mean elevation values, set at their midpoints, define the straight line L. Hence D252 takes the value -1.4 km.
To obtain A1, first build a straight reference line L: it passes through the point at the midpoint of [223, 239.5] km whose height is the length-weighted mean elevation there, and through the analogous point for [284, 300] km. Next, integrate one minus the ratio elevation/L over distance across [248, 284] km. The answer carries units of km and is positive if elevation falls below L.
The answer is -2.3 km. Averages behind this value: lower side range 34.7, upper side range 24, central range 30.4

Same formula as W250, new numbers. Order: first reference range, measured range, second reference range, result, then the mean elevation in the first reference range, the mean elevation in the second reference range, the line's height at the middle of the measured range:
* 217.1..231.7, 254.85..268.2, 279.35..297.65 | -0.35 km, 36.3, 25.3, 29.9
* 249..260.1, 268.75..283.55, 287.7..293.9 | -1.13 km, 32.2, 23.6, 27.1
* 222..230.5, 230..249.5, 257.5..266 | -0.41 km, 35.2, 31.1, 33.7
